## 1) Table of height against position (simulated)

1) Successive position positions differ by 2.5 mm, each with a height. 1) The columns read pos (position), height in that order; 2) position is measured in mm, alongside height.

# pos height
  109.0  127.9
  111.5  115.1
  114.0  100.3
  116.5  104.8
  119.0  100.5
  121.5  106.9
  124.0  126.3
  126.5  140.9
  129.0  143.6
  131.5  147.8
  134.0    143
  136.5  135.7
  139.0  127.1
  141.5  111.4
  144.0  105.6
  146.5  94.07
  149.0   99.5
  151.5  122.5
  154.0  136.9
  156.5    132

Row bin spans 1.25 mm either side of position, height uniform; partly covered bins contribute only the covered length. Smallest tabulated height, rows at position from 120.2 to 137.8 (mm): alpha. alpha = 106.9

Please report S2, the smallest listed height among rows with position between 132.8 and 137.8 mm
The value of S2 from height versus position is 135.7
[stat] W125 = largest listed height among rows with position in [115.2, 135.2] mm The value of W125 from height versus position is 147.8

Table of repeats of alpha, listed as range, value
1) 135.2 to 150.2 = 94.07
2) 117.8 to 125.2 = 100.5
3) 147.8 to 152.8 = 99.5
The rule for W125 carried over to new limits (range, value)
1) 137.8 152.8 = 127.1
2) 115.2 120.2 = 104.8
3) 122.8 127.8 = 140.9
